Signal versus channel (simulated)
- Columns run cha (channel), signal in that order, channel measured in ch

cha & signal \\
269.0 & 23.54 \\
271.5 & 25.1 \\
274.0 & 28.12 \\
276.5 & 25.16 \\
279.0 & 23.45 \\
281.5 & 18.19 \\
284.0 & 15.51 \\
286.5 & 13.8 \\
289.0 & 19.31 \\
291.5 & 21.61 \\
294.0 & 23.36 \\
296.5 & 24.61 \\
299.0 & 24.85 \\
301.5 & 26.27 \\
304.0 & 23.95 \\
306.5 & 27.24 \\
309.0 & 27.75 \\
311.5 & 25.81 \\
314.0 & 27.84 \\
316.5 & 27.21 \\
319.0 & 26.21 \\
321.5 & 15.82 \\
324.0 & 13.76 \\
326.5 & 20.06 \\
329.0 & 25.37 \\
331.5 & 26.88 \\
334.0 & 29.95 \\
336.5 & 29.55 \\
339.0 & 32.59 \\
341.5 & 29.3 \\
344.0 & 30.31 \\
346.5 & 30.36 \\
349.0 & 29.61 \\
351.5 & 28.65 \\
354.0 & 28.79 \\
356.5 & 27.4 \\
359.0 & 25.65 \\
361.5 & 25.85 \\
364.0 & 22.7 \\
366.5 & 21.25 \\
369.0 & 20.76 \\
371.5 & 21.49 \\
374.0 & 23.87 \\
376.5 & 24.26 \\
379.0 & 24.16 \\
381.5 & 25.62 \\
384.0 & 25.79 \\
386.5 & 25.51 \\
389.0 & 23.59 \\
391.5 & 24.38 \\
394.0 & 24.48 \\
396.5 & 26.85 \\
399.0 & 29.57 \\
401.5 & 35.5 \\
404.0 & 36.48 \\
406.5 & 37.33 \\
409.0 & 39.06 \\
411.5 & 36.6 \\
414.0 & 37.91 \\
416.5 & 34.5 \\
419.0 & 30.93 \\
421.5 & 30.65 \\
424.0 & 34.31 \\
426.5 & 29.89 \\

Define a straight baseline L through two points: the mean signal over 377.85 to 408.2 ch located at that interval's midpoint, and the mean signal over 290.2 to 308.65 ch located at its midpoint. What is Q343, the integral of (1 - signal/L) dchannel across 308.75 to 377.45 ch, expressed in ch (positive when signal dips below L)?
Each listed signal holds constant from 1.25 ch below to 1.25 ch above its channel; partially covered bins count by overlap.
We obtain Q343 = 1.98 ch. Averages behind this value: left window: 24.7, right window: 28.4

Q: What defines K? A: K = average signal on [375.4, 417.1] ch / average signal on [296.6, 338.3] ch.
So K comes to 1.20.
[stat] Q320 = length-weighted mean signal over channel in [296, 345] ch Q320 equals 25.8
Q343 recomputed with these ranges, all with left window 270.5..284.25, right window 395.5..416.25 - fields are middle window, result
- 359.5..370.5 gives 2.95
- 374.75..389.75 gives 3.64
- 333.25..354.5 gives -0.53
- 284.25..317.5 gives 1.97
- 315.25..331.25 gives 3.25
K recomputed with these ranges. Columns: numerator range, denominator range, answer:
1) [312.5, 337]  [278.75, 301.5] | 1.16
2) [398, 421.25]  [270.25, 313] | 1.52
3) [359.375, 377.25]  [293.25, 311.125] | 0.90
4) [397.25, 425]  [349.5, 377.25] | 1.40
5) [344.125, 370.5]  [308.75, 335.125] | 1.09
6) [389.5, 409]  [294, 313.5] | 1.20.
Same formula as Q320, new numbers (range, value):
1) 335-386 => 26.4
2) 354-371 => 24.2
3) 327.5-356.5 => 29.1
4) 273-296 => 21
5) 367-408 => 26.8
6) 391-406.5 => 30.4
